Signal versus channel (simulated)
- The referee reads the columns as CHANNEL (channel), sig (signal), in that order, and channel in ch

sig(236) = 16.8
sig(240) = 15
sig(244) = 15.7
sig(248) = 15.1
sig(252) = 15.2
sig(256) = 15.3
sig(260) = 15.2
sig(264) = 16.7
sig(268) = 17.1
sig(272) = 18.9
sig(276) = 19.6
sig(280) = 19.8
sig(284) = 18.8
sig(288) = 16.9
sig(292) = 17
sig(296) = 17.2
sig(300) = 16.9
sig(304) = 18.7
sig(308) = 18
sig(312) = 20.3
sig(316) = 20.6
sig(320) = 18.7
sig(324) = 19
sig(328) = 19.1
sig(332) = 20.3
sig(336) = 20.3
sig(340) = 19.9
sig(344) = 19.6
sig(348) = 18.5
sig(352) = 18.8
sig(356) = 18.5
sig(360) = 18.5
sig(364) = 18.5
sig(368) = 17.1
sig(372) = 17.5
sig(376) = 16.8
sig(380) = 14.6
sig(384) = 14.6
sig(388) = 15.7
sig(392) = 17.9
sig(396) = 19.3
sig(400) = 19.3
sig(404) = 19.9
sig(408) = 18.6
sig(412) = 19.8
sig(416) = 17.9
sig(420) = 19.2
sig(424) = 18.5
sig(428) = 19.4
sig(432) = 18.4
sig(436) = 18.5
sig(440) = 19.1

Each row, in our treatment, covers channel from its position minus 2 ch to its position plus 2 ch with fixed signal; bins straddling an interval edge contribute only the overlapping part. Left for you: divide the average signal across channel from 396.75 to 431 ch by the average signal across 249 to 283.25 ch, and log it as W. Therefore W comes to 1.11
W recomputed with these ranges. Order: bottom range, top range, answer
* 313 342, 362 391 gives 0.83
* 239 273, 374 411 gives 1.09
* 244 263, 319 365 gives 1.25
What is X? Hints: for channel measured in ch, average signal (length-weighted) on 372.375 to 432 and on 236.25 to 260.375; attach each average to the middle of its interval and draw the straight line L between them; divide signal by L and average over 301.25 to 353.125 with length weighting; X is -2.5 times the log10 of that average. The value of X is -0.16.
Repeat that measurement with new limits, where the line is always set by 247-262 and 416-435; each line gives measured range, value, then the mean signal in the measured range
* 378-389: 0.20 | 14.9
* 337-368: -0.10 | 18.8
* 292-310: -0.09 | 17.6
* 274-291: -0.18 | 18.7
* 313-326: -0.18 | 19.5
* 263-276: -0.16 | 17.9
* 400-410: -0.05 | 19.3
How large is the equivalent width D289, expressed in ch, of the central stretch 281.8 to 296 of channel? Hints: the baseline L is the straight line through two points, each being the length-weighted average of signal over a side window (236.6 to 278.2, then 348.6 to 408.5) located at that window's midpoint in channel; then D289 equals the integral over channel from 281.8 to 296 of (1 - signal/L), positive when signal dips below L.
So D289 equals -0.68 ch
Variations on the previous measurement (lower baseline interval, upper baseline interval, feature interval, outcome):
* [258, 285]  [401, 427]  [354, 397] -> 3.7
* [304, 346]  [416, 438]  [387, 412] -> 0.4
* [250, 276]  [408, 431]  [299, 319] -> -1.9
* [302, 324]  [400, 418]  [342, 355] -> 0.2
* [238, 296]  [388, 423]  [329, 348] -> -2.1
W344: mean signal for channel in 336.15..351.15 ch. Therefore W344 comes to 19.4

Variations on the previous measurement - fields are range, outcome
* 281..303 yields 17.5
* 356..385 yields 17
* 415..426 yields 18.6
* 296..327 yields 18.8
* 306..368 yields 19.2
